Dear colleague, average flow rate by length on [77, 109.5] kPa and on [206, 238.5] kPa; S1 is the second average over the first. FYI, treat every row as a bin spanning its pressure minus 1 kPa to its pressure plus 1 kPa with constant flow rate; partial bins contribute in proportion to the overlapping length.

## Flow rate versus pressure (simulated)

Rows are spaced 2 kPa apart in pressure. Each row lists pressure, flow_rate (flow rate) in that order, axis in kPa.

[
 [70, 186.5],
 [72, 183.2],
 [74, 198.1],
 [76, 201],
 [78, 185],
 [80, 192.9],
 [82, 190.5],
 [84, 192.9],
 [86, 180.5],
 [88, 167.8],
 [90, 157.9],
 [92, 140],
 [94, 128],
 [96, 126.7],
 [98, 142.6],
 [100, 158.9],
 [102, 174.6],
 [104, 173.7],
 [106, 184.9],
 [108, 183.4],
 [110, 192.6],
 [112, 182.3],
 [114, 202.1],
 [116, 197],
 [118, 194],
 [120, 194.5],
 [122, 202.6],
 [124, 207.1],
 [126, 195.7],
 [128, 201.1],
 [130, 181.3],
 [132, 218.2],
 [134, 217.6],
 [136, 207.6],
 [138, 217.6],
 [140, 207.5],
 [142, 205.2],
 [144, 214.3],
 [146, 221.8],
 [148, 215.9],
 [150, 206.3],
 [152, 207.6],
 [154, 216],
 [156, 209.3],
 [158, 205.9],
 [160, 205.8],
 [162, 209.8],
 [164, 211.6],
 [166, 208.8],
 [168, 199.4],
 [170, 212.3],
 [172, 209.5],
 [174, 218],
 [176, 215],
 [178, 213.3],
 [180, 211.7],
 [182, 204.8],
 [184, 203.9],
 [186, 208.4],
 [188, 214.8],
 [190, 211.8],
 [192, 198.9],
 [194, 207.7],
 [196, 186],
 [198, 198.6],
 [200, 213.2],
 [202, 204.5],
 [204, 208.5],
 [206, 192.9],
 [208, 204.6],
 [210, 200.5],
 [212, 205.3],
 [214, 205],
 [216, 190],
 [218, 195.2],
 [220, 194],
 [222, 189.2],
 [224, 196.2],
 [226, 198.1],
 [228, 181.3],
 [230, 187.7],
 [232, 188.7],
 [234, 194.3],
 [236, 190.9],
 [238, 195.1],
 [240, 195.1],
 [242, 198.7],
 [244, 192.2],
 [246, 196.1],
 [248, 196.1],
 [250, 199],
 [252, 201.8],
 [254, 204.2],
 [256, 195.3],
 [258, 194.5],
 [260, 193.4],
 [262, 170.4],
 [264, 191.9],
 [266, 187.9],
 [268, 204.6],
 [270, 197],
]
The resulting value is 1.16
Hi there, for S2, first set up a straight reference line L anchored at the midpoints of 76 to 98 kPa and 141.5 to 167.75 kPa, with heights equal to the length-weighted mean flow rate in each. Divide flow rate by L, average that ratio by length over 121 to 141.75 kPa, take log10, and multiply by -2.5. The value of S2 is -0.06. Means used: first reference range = 167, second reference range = 210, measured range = 206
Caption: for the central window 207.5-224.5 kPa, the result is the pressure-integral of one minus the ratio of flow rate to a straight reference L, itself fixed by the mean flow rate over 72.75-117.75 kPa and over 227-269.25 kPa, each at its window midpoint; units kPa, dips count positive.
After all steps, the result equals -0.7 kPa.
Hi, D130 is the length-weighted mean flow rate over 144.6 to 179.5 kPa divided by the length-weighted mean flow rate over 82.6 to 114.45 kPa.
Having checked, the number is 1.26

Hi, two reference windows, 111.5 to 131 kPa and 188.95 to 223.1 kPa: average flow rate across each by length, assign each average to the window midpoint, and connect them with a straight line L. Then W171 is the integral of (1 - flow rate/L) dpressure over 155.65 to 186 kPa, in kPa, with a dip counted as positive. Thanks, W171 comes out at -1.6 kPa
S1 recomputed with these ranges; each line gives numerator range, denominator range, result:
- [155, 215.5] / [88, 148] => 1.10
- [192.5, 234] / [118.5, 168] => 0.95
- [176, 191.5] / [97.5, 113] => 1.20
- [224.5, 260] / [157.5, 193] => 0.93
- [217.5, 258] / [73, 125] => 1.09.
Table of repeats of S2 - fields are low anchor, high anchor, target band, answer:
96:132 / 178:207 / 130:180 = -0.08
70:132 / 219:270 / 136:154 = -0.15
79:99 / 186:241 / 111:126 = -0.16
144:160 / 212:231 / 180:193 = -0.03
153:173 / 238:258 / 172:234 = 0.01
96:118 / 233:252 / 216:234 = 0.01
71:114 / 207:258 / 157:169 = -0.12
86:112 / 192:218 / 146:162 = -0.15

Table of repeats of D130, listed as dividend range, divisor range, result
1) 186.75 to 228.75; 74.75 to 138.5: 1.09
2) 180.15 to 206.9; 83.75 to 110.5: 1.25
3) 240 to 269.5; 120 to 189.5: 0.93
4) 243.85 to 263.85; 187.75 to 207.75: 0.96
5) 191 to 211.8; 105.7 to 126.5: 1.04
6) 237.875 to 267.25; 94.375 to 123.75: 1.09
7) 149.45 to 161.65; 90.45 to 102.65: 1.44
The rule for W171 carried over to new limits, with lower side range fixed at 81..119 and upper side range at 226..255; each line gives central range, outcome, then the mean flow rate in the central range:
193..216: -1.6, 202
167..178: -1.6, 211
